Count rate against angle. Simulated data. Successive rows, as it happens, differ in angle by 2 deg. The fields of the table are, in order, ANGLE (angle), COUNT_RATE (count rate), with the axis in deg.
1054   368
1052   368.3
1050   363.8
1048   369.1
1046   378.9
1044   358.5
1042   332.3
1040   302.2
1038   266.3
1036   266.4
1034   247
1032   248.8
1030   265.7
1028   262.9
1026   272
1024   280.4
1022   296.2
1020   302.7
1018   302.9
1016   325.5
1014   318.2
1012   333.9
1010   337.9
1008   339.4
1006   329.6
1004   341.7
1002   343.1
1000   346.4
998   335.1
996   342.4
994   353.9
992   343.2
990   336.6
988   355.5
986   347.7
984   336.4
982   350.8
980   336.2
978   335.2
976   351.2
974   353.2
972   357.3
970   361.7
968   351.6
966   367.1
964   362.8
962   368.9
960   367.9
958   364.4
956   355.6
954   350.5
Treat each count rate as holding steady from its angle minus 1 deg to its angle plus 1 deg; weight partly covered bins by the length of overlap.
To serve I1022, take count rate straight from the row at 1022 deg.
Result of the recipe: 296.2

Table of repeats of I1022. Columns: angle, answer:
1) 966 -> 367.1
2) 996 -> 342.4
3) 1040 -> 302.2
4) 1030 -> 265.7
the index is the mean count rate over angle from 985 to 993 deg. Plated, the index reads 346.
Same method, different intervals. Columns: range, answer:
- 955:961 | 363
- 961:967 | 366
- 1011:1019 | 320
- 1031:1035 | 248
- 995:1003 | 342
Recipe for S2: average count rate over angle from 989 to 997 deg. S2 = 344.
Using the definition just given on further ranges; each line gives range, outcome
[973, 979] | 347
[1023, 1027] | 276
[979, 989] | 345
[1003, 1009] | 337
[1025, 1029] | 267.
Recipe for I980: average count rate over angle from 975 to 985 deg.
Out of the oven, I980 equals 342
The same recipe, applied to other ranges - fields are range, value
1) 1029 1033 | 257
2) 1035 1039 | 266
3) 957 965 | 366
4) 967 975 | 356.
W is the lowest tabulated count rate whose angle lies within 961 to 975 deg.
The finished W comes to 351.6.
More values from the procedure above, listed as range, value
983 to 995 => 336.4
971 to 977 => 351.2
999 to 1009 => 329.6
